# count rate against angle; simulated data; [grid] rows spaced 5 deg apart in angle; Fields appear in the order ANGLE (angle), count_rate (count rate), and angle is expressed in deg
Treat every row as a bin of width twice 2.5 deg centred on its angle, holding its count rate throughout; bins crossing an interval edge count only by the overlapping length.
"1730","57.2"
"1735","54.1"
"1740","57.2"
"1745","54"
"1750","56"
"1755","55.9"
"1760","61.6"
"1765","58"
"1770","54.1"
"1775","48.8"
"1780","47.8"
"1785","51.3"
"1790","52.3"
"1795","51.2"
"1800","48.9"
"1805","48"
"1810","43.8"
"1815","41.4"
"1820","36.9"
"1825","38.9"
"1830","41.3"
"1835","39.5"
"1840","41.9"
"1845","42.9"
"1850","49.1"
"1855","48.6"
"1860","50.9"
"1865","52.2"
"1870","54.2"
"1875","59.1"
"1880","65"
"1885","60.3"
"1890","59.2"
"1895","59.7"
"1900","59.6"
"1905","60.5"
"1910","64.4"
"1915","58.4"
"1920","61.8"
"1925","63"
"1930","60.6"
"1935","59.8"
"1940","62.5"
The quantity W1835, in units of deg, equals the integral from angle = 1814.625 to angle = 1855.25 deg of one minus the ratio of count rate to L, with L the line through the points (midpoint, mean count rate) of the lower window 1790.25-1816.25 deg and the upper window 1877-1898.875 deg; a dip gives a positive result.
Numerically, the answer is 8.16 deg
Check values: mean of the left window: 47.4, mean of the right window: 60.9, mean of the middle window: 42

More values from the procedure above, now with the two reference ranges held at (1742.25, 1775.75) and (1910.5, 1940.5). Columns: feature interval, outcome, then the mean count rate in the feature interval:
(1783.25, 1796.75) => 1.2 deg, 51.6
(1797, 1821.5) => 5.6 deg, 44.2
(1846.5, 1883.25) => 3.3 deg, 54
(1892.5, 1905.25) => 0.1 deg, 59.8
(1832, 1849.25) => 4.8 deg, 42.2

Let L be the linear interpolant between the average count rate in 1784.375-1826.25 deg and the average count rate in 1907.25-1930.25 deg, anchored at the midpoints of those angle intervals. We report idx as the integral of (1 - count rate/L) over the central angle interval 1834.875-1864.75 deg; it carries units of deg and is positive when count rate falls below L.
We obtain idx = 3.3 deg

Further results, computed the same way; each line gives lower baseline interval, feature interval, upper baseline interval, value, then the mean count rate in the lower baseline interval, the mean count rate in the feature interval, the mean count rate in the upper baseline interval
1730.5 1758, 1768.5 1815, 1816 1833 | -3.16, 55.7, 49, 39.3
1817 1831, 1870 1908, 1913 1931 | -4.73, 38.9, 60.1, 61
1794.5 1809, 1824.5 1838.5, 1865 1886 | 3.31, 48.5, 40.2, 58.7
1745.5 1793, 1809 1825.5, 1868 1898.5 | 4.76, 53.9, 40.1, 59.7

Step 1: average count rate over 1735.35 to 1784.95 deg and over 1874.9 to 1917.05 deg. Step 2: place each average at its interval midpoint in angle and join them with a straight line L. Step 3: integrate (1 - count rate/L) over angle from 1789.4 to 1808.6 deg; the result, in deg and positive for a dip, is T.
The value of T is 2.3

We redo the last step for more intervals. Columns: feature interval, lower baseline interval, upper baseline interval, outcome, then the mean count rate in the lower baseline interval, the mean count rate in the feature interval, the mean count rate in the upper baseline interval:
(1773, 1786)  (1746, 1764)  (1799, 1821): 0.59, 57.5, 49.1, 43.9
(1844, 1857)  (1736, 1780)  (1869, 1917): 2.53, 55.2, 47.3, 60.2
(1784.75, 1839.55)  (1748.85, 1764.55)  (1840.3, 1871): 8.80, 58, 44.5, 48.9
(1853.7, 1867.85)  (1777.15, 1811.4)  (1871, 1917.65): 1.47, 49.2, 50.8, 60.5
